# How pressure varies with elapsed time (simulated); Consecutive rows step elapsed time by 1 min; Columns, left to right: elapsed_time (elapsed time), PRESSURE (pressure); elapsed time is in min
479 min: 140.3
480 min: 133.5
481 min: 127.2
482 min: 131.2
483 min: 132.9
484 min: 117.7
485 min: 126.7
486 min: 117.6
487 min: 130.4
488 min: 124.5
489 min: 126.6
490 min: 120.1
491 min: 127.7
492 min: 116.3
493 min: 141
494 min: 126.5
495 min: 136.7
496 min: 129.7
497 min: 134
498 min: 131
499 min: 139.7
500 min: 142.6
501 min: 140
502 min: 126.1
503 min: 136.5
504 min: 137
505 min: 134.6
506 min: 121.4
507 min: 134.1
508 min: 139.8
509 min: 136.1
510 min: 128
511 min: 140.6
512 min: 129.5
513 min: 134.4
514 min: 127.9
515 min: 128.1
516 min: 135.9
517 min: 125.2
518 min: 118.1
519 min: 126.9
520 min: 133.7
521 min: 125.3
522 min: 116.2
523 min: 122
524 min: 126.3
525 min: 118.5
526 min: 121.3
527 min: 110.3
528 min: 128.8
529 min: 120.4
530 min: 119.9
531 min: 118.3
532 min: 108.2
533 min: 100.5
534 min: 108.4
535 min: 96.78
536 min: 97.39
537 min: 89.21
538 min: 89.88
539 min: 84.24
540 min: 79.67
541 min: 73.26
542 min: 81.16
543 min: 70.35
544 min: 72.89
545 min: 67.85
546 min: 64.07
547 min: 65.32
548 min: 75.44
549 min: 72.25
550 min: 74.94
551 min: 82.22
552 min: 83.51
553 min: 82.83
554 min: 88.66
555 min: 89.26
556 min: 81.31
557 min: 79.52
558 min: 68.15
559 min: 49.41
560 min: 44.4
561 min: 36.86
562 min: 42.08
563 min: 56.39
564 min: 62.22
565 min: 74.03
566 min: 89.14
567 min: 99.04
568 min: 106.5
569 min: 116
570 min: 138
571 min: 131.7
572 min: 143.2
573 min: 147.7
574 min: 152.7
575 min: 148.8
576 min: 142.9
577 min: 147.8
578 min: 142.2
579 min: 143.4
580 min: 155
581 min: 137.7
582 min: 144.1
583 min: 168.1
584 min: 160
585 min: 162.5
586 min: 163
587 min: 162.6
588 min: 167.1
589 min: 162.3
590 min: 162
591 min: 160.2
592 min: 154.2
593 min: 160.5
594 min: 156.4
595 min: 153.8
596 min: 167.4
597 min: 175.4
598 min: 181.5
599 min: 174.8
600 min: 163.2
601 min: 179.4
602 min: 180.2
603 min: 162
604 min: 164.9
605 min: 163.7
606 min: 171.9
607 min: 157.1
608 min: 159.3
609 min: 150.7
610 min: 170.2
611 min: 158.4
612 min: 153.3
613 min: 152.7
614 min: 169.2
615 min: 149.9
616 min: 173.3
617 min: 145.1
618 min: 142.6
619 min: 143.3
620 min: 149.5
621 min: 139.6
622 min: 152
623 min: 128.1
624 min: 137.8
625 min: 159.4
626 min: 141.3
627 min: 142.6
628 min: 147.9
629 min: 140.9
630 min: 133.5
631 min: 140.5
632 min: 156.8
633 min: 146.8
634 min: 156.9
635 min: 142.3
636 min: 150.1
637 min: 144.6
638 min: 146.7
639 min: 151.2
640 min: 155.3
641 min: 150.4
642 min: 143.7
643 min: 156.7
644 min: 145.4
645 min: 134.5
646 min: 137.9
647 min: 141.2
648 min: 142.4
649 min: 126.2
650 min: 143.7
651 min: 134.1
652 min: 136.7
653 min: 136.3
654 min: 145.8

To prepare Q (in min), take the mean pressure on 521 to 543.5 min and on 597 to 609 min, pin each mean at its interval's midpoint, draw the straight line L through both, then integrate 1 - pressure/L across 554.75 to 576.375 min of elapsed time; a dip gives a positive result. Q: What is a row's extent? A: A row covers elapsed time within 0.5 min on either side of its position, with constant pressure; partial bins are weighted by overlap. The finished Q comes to 6.5 min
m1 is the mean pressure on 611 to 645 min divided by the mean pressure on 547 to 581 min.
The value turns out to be 1.50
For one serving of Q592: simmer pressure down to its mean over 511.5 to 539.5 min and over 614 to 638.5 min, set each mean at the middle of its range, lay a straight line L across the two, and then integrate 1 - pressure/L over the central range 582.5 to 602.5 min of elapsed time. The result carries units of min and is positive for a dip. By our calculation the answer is -4.3 min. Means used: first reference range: 116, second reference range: 147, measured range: 166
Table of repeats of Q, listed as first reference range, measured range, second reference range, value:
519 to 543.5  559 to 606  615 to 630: -3.3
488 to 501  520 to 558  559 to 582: 8.1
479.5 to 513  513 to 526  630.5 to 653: 0.7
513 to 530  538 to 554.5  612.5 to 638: 6.8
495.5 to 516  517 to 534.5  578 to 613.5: 2.6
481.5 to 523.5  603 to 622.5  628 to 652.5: -2.1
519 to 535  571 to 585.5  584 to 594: 0.4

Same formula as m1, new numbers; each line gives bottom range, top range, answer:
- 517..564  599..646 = 1.68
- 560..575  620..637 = 1.46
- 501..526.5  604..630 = 1.18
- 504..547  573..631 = 1.39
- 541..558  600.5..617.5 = 2.12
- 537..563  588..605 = 2.31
